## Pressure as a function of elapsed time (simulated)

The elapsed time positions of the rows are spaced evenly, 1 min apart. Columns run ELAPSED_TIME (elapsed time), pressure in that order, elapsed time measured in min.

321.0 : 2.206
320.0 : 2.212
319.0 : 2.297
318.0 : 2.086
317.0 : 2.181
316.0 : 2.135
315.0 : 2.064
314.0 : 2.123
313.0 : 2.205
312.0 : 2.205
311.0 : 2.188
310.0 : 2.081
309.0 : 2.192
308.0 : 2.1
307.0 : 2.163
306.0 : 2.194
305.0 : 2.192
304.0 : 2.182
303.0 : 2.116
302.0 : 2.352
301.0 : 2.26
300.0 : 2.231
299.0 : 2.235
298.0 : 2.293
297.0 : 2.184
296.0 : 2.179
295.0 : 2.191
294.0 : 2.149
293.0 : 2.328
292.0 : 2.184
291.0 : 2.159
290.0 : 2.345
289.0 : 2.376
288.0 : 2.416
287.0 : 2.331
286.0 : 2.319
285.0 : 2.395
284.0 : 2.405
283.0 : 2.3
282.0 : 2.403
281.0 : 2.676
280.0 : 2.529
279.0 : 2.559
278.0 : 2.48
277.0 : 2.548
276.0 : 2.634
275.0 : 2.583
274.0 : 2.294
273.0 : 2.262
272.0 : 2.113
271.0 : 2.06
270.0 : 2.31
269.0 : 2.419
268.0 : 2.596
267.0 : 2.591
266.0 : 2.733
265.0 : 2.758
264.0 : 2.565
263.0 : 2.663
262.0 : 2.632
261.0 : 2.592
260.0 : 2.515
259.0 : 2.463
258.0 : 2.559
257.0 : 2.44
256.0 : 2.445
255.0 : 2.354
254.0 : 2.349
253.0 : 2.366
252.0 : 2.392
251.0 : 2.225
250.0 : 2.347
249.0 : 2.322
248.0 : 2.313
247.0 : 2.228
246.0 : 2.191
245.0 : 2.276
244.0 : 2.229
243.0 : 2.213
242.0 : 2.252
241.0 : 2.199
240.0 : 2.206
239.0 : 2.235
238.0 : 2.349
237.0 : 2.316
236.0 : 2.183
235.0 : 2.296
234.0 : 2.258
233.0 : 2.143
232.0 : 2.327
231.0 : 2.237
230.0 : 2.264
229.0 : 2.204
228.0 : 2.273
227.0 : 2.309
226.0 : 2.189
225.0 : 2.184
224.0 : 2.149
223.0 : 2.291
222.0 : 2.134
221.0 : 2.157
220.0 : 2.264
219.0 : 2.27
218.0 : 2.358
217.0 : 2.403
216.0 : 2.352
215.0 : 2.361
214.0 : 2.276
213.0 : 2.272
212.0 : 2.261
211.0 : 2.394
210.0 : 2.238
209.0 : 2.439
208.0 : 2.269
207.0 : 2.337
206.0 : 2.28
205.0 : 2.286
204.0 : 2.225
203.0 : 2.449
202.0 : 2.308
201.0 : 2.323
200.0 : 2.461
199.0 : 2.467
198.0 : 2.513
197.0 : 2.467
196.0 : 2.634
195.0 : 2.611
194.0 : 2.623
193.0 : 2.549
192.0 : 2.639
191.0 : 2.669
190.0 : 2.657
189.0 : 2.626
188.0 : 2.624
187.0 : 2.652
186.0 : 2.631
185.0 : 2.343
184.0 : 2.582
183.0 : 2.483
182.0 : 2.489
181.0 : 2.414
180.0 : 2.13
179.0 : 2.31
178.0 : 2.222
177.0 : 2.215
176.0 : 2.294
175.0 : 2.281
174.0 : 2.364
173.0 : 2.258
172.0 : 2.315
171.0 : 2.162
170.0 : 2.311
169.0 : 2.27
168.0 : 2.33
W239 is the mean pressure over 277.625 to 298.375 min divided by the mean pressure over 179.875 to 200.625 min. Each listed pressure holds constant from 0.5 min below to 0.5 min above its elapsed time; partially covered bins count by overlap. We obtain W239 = 0.9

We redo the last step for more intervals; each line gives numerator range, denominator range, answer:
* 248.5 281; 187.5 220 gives 1.02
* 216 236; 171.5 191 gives 0.93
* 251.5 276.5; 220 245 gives 1.10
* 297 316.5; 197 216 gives 0.93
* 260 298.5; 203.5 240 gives 1.06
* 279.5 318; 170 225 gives 0.94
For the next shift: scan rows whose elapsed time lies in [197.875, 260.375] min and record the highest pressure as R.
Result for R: 2.559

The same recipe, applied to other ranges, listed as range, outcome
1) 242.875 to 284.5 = 2.758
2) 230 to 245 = 2.349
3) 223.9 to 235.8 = 2.327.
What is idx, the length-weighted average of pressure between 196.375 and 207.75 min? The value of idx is 2.37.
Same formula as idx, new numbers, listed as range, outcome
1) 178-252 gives 2.35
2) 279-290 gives 2.42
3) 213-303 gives 2.34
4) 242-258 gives 2.32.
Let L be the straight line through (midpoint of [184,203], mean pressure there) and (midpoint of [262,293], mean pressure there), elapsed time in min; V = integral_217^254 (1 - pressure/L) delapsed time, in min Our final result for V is 3.4 min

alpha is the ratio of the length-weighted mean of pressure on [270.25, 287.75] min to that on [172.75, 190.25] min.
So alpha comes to 0.99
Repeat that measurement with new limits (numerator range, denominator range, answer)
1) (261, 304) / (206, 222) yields 1.04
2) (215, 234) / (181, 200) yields 0.88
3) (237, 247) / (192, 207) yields 0.92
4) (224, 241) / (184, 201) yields 0.87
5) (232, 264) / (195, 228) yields 1.01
